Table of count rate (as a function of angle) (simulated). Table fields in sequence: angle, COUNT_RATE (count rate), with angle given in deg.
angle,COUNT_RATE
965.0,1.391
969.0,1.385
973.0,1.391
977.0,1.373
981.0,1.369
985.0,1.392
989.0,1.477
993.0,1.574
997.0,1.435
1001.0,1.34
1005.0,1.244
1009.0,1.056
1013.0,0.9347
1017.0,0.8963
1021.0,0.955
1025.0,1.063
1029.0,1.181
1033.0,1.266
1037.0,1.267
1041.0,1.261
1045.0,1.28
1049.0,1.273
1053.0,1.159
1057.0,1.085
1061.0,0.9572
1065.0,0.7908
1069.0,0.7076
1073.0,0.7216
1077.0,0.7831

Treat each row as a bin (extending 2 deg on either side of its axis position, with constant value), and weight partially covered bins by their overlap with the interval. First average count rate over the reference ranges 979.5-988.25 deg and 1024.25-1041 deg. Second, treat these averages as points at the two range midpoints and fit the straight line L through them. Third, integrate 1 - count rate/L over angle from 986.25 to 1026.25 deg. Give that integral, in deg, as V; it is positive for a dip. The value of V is 3.4 deg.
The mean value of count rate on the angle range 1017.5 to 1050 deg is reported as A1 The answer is 1.18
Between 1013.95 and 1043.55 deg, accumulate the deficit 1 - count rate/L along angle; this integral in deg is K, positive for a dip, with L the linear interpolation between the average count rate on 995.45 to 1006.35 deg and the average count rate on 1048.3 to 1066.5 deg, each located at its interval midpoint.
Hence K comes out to 1.6 deg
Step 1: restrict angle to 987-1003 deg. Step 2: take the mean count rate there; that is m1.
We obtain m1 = 1.46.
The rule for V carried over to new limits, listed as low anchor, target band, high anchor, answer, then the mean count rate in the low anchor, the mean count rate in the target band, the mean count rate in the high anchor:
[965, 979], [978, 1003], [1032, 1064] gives -1.8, 1.38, 1.43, 1.18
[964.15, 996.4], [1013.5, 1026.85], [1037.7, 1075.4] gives 2.7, 1.42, 0.966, 1.03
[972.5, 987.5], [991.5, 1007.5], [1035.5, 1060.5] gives -0.6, 1.38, 1.38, 1.2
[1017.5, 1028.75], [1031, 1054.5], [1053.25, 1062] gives -4.8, 1.02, 1.25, 1.06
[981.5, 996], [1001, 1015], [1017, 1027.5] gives 1.0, 1.47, 1.12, 0.996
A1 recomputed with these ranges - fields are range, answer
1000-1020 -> 1.07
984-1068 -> 1.18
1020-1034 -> 1.12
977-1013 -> 1.34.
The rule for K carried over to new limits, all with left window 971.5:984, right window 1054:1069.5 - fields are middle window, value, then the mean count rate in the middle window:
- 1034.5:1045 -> -2.3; 1.27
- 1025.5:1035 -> -0.9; 1.2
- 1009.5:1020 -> 2.1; 0.939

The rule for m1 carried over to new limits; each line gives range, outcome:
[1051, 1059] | 1.12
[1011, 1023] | 0.929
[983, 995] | 1.48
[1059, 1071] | 0.819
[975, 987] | 1.38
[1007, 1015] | 0.995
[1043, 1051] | 1.28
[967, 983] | 1.38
